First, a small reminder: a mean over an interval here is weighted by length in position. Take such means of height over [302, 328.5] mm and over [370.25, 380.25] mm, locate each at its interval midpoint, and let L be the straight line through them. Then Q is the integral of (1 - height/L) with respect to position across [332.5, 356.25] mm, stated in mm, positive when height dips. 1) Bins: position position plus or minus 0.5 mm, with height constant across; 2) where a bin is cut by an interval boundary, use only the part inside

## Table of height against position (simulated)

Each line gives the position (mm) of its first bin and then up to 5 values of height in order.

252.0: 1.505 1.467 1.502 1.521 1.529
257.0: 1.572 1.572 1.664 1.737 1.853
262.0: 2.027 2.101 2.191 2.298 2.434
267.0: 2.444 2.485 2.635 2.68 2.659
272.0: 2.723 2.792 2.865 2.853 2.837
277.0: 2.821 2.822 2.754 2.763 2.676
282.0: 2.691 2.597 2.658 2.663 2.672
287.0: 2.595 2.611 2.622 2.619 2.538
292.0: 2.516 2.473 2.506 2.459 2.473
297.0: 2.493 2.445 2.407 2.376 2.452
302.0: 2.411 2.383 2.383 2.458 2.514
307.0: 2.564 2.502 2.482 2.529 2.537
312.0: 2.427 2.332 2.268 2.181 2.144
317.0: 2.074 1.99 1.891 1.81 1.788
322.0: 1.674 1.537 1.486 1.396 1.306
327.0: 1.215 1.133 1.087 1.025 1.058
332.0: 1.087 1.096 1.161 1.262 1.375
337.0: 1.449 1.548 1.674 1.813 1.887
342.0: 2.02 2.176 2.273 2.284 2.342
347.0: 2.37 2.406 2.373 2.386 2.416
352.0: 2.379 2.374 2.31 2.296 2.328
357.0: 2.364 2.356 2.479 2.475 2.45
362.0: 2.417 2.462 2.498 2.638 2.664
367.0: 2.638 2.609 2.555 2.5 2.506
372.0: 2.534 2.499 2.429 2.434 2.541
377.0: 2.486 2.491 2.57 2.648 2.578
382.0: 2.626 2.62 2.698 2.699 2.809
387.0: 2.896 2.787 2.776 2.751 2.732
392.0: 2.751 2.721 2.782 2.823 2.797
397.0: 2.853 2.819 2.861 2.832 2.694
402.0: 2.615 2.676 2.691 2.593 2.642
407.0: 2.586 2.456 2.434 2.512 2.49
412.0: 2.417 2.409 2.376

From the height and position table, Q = 3.0 mm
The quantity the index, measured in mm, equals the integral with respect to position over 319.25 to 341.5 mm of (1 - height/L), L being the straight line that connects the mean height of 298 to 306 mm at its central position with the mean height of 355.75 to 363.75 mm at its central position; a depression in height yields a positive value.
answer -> 9.3 mm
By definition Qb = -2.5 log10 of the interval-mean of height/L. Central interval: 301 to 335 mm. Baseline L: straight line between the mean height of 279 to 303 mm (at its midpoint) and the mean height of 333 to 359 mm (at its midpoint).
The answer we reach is 0.24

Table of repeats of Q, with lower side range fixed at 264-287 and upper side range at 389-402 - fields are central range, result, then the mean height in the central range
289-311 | 1.7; 2.48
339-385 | 5.4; 2.42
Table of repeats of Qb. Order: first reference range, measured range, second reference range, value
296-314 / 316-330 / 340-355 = 0.45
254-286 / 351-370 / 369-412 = 0.05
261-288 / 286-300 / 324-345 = -0.12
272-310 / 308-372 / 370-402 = 0.28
